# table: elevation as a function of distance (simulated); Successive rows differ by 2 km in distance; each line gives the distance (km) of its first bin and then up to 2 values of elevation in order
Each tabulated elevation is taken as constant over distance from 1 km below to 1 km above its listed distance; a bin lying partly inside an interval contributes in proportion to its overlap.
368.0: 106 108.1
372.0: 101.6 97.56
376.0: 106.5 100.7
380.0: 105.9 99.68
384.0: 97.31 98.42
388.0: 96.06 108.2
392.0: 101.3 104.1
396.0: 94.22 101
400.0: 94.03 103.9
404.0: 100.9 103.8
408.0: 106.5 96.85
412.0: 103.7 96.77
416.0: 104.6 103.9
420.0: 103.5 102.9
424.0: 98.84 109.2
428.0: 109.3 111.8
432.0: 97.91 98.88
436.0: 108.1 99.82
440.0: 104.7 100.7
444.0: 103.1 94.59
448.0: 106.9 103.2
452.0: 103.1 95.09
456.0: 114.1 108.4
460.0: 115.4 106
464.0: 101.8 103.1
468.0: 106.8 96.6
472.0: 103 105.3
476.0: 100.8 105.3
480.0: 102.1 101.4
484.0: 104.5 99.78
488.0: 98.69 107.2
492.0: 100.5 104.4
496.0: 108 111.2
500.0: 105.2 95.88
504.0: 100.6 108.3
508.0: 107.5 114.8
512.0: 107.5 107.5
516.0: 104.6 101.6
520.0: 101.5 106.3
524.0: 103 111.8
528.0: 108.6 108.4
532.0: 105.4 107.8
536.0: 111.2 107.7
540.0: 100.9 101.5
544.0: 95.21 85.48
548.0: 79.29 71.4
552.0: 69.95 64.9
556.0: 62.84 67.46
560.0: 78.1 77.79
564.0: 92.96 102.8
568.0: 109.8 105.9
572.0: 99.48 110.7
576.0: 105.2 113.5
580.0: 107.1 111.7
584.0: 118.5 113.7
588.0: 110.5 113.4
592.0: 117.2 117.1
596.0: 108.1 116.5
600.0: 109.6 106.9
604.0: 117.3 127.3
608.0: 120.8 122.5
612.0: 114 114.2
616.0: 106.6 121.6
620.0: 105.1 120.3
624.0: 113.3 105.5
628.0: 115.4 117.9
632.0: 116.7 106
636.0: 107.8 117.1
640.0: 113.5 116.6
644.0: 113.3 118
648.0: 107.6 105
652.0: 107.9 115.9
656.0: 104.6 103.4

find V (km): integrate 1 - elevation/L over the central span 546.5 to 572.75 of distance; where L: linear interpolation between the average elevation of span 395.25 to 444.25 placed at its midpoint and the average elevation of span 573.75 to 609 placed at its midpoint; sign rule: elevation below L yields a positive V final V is 6.7 km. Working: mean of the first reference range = 102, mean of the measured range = 83.2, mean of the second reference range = 114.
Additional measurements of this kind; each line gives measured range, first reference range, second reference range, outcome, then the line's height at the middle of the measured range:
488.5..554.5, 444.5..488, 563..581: 2.2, 104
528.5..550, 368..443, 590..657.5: 2.0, 109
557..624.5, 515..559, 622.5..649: -2.5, 105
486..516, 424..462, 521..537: 0.4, 107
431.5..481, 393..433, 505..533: 0.4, 104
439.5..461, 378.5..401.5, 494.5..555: -0.9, 100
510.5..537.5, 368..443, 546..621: -1.1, 103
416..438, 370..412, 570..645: -0.2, 103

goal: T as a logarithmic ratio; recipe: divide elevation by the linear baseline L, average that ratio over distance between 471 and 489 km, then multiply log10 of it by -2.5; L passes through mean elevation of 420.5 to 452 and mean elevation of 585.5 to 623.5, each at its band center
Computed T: 0.042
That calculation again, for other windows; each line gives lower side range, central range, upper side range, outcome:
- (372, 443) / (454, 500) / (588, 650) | 0.01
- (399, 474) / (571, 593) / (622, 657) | -0.01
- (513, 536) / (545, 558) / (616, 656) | 0.44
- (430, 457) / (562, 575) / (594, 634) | 0.10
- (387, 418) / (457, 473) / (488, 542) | -0.01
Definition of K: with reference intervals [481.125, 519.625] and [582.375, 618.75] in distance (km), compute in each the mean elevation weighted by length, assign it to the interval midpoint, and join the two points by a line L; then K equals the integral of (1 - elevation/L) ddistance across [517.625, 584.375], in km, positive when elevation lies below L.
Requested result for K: 7.9 km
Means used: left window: 105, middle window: 97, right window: 115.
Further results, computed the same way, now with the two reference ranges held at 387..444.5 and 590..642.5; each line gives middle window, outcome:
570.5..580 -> 0.4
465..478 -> 0.4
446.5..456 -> 0.1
